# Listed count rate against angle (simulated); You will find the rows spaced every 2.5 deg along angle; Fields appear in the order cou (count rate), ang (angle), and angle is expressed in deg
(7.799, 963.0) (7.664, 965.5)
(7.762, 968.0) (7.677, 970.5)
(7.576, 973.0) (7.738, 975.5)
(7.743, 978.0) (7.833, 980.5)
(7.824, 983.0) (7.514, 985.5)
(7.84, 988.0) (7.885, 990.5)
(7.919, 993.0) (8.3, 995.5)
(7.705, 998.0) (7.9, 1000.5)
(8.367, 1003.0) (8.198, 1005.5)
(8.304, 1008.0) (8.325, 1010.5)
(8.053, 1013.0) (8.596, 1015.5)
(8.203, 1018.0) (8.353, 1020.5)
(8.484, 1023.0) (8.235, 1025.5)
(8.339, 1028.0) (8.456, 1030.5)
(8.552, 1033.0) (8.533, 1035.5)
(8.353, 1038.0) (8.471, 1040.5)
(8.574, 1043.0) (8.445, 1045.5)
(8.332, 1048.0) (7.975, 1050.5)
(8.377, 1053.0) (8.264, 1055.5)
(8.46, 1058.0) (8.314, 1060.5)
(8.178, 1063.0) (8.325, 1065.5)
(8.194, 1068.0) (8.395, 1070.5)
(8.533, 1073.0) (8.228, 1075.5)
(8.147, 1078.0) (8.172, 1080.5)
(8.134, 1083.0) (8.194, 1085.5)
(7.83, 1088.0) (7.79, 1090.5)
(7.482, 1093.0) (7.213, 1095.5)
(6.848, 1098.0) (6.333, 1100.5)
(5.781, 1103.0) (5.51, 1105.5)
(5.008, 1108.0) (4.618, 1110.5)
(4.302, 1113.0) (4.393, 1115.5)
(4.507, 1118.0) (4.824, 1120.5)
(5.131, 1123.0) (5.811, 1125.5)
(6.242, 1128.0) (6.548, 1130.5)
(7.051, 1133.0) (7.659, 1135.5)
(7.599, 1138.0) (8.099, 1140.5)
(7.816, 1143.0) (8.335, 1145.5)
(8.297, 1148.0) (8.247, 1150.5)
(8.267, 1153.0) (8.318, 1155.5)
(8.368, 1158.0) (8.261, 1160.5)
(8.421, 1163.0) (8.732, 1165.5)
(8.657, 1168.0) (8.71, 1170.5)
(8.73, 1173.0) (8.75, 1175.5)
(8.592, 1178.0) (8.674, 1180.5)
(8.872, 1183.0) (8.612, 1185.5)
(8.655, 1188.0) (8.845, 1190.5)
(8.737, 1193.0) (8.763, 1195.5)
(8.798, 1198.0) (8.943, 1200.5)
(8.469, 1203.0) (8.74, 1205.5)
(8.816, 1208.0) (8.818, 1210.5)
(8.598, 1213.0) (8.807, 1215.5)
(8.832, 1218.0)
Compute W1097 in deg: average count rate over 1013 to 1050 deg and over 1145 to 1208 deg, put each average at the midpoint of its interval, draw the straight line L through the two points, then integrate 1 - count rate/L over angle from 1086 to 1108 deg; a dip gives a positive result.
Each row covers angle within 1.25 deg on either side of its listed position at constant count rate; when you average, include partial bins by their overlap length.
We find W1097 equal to 4.4 deg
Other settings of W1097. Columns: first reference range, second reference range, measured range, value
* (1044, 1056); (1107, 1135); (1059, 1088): -3.69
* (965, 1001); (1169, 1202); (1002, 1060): -2.47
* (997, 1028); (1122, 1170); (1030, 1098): -1.34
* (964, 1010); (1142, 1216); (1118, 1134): 4.94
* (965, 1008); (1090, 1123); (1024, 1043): -3.87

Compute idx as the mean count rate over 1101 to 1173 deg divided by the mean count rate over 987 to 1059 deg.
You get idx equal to 0.84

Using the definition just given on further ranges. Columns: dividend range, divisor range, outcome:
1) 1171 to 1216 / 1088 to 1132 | 1.49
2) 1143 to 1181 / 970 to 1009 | 1.07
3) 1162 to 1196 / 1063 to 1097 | 1.08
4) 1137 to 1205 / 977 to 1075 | 1.03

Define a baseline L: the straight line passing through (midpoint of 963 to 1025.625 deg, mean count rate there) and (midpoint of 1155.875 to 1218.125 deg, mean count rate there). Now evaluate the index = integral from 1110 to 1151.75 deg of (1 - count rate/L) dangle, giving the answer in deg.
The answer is 9.92 deg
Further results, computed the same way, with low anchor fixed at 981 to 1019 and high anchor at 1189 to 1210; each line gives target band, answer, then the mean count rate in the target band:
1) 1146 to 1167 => 0.6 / 8.37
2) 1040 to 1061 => -0.3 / 8.35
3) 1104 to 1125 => 9.0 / 4.84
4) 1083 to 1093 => 0.6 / 7.91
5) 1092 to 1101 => 1.5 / 7.01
